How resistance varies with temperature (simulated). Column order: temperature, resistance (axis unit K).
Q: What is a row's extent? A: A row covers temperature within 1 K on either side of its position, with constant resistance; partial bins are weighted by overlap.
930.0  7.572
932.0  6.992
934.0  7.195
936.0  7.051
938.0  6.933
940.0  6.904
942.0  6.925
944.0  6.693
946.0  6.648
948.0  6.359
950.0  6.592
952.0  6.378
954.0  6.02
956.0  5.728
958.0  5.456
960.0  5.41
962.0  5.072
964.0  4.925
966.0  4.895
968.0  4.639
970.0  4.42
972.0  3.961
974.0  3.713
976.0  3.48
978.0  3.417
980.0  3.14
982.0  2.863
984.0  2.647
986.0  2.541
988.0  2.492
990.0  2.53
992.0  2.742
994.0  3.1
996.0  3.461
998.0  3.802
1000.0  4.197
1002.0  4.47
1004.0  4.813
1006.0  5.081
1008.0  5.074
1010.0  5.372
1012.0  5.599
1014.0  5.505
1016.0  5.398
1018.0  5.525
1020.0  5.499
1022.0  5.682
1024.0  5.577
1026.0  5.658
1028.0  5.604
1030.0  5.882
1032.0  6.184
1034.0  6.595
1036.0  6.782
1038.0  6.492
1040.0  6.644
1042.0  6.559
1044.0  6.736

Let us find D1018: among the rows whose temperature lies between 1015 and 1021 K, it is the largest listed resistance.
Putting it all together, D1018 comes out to 5.525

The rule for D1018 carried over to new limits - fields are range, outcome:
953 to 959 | 6.02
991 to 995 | 3.1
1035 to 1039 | 6.782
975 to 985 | 3.48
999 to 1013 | 5.599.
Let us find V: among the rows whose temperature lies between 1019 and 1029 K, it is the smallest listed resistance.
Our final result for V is 5.499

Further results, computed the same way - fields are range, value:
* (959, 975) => 3.713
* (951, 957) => 5.728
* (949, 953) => 6.378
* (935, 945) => 6.693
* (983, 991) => 2.492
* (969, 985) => 2.647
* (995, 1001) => 3.461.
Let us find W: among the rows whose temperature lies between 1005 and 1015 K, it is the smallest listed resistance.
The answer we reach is 5.074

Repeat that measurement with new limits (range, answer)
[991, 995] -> 2.742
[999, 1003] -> 4.197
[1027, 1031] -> 5.604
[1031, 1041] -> 6.184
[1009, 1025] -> 5.372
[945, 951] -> 6.359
